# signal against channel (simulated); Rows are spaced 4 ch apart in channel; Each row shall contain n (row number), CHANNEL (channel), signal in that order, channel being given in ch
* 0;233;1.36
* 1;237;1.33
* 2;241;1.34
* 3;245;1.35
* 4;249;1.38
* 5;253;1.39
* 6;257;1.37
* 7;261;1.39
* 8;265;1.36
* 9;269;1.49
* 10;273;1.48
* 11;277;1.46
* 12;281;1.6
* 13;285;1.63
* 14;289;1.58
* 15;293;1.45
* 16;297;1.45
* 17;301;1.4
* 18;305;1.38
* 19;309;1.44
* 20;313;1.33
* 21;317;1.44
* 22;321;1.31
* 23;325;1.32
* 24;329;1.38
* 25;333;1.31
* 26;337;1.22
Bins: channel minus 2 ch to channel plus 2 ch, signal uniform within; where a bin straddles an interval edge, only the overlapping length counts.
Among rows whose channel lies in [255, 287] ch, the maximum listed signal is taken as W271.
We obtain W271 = 1.63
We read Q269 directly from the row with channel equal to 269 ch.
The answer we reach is 1.49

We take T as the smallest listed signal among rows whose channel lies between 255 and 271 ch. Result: 1.36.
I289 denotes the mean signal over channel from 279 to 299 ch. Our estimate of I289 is 1.54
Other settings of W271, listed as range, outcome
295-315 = 1.45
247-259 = 1.39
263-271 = 1.49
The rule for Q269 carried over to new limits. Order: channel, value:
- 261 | 1.39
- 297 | 1.45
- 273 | 1.48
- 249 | 1.38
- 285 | 1.63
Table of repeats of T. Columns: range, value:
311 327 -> 1.31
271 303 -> 1.4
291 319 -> 1.33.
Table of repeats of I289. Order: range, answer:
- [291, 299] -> 1.45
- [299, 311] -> 1.41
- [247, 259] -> 1.38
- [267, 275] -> 1.48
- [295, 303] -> 1.42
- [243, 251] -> 1.36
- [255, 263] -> 1.38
